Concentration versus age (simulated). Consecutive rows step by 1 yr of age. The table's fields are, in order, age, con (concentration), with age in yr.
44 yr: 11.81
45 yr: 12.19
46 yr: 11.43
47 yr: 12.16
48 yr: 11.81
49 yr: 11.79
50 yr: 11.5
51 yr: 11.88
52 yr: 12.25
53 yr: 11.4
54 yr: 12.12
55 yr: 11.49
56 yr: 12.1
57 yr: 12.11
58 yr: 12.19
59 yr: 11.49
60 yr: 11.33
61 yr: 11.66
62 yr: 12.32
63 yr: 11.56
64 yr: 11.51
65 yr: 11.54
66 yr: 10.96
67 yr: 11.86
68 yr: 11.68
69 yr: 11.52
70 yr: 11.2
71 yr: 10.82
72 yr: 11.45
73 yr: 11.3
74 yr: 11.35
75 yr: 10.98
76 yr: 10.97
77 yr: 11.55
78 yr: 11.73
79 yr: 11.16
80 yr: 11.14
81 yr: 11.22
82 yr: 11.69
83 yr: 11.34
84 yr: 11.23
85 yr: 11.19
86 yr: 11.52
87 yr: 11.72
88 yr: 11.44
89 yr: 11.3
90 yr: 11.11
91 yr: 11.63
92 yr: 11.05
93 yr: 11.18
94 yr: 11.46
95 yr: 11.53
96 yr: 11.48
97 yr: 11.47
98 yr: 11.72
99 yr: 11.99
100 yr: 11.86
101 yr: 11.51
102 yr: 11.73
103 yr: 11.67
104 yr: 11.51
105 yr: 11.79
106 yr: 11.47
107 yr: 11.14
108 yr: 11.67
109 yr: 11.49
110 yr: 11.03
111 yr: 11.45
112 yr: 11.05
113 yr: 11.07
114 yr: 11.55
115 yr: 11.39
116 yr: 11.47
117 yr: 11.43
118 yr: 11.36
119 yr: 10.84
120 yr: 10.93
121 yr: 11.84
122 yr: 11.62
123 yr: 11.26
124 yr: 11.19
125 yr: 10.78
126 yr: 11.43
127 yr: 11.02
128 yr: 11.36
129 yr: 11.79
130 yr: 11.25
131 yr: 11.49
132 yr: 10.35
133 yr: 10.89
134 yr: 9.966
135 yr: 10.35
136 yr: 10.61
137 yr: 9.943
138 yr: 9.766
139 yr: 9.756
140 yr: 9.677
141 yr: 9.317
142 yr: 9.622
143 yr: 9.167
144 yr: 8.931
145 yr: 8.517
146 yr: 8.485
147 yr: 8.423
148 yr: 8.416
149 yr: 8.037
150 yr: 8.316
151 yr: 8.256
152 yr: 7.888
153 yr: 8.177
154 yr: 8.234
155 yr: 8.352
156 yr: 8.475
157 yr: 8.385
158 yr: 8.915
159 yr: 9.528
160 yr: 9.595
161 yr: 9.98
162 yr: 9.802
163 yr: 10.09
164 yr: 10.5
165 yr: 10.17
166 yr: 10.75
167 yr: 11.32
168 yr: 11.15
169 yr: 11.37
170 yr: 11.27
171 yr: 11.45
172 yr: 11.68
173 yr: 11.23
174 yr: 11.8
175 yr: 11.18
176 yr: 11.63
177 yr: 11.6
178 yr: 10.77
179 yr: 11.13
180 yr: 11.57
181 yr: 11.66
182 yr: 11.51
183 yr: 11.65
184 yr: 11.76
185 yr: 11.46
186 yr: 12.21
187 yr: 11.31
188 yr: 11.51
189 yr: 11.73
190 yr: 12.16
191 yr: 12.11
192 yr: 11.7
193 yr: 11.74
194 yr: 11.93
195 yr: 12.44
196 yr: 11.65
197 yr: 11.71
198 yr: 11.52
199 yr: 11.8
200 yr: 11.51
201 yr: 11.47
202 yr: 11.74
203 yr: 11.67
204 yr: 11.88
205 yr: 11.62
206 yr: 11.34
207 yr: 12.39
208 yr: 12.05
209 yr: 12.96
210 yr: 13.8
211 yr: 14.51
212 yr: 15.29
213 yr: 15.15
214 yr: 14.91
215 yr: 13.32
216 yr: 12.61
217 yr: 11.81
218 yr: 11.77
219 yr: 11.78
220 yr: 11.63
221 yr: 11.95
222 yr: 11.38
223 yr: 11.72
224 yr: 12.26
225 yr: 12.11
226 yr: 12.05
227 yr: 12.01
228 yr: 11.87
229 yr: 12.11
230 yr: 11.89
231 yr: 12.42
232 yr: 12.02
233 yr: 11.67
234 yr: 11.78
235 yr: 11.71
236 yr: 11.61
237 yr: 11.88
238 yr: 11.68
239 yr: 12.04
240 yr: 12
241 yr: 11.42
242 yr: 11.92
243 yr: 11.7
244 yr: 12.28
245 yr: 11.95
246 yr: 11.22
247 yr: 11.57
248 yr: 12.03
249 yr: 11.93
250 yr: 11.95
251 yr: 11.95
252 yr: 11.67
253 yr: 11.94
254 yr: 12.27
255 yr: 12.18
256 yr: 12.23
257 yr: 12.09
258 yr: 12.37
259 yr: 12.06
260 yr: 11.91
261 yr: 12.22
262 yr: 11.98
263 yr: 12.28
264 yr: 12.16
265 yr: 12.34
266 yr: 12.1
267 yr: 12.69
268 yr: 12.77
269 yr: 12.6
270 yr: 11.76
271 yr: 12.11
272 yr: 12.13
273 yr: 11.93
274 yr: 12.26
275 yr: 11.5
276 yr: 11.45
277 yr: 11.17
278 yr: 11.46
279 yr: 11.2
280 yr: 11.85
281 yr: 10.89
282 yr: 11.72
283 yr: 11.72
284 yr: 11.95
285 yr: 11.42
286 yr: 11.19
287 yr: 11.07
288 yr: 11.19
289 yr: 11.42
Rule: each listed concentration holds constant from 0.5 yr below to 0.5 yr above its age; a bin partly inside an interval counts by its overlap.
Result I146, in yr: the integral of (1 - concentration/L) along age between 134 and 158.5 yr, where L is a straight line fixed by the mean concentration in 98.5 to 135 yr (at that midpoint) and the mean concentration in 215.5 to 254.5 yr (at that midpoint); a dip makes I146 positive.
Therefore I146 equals 5.38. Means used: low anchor 11.3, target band 8.94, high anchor 11.9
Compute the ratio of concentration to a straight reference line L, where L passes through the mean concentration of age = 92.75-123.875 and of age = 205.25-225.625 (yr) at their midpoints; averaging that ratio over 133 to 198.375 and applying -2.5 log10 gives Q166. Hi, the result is 0.17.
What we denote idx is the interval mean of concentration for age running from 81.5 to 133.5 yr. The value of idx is 11.4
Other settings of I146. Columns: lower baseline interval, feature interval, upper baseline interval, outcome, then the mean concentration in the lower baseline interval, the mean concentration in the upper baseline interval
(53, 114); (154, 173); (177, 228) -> 2.8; 11.5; 12.1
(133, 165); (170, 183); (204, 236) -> -1.2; 9.19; 12.4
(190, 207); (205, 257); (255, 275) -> -1.1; 11.8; 12.2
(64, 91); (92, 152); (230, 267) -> 4.3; 11.4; 12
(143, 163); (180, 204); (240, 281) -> -4.5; 8.72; 12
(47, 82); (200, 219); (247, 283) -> -1.4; 11.6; 12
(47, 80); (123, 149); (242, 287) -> 3.6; 11.6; 11.9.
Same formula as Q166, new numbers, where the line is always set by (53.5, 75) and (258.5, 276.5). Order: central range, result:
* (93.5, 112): 0.014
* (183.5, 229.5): -0.022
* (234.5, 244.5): 0.021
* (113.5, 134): 0.048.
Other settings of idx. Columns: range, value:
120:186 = 10.3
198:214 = 12.6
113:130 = 11.3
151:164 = 8.98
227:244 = 11.9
